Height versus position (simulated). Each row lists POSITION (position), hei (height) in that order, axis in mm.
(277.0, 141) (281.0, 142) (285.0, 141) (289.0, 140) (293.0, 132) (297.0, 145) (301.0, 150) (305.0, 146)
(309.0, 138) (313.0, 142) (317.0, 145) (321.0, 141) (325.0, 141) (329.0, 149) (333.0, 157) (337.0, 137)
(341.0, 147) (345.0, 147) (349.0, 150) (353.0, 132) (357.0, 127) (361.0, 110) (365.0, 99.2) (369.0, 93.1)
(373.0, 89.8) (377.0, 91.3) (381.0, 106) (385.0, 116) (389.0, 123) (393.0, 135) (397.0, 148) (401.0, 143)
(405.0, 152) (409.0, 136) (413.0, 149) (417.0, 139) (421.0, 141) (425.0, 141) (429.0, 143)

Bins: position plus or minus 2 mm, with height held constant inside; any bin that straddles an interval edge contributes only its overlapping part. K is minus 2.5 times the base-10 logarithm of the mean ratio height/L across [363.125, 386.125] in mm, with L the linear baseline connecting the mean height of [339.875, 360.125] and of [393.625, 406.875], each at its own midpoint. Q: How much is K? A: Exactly 0.40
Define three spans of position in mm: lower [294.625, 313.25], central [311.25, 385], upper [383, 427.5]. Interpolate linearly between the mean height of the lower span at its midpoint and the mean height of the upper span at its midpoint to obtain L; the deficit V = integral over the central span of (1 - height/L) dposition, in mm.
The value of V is 7.4 mm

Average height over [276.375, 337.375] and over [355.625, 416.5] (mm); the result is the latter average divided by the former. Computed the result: 0.8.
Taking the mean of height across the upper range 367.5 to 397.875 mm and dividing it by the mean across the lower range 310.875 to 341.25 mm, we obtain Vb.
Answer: 0.77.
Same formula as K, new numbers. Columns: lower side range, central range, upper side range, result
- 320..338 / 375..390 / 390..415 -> 0.31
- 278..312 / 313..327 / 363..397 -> -0.08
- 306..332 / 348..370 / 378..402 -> 0.14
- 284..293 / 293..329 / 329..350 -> 0.00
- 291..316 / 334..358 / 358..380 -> -0.23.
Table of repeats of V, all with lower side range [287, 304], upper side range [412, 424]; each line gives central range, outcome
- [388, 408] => 0.2 mm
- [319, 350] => -0.8 mm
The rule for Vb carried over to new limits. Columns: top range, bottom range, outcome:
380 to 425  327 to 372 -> 1.04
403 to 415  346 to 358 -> 1.06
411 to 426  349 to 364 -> 1.14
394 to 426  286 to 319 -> 1.01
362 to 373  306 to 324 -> 0.68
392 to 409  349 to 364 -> 1.15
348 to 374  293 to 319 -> 0.80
